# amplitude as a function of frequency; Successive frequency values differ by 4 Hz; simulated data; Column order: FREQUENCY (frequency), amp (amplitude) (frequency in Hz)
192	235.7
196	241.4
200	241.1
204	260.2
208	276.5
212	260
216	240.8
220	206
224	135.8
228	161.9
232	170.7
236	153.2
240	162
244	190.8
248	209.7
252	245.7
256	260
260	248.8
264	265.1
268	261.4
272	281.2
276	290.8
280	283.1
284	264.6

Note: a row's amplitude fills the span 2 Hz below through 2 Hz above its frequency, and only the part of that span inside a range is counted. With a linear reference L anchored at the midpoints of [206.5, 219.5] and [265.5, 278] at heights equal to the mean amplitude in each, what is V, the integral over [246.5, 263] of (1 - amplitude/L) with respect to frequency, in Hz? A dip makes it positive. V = 1.6 Hz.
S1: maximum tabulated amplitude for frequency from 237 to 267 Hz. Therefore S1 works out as 265.1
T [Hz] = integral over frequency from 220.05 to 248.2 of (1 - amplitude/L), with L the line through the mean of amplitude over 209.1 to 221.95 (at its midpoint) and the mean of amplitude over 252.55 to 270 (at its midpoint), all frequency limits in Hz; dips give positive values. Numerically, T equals 8.8 Hz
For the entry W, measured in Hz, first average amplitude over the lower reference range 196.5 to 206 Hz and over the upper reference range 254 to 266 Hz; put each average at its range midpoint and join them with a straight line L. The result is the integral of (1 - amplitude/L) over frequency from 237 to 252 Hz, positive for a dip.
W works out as 3.7 Hz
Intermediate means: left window 249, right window 258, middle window 193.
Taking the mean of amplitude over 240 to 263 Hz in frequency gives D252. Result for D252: 226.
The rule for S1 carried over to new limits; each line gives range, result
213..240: 240.8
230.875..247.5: 190.8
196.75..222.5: 276.5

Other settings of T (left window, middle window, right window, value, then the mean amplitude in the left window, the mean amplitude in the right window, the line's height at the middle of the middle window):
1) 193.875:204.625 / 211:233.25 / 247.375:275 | 5.0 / 246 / 257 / 250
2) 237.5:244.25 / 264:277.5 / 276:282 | -0.8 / 171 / 286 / 261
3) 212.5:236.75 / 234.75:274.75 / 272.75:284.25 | 1.8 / 184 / 282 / 239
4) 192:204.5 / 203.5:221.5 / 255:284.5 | 0.0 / 244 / 270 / 249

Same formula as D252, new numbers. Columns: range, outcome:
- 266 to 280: 279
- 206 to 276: 221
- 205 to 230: 215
